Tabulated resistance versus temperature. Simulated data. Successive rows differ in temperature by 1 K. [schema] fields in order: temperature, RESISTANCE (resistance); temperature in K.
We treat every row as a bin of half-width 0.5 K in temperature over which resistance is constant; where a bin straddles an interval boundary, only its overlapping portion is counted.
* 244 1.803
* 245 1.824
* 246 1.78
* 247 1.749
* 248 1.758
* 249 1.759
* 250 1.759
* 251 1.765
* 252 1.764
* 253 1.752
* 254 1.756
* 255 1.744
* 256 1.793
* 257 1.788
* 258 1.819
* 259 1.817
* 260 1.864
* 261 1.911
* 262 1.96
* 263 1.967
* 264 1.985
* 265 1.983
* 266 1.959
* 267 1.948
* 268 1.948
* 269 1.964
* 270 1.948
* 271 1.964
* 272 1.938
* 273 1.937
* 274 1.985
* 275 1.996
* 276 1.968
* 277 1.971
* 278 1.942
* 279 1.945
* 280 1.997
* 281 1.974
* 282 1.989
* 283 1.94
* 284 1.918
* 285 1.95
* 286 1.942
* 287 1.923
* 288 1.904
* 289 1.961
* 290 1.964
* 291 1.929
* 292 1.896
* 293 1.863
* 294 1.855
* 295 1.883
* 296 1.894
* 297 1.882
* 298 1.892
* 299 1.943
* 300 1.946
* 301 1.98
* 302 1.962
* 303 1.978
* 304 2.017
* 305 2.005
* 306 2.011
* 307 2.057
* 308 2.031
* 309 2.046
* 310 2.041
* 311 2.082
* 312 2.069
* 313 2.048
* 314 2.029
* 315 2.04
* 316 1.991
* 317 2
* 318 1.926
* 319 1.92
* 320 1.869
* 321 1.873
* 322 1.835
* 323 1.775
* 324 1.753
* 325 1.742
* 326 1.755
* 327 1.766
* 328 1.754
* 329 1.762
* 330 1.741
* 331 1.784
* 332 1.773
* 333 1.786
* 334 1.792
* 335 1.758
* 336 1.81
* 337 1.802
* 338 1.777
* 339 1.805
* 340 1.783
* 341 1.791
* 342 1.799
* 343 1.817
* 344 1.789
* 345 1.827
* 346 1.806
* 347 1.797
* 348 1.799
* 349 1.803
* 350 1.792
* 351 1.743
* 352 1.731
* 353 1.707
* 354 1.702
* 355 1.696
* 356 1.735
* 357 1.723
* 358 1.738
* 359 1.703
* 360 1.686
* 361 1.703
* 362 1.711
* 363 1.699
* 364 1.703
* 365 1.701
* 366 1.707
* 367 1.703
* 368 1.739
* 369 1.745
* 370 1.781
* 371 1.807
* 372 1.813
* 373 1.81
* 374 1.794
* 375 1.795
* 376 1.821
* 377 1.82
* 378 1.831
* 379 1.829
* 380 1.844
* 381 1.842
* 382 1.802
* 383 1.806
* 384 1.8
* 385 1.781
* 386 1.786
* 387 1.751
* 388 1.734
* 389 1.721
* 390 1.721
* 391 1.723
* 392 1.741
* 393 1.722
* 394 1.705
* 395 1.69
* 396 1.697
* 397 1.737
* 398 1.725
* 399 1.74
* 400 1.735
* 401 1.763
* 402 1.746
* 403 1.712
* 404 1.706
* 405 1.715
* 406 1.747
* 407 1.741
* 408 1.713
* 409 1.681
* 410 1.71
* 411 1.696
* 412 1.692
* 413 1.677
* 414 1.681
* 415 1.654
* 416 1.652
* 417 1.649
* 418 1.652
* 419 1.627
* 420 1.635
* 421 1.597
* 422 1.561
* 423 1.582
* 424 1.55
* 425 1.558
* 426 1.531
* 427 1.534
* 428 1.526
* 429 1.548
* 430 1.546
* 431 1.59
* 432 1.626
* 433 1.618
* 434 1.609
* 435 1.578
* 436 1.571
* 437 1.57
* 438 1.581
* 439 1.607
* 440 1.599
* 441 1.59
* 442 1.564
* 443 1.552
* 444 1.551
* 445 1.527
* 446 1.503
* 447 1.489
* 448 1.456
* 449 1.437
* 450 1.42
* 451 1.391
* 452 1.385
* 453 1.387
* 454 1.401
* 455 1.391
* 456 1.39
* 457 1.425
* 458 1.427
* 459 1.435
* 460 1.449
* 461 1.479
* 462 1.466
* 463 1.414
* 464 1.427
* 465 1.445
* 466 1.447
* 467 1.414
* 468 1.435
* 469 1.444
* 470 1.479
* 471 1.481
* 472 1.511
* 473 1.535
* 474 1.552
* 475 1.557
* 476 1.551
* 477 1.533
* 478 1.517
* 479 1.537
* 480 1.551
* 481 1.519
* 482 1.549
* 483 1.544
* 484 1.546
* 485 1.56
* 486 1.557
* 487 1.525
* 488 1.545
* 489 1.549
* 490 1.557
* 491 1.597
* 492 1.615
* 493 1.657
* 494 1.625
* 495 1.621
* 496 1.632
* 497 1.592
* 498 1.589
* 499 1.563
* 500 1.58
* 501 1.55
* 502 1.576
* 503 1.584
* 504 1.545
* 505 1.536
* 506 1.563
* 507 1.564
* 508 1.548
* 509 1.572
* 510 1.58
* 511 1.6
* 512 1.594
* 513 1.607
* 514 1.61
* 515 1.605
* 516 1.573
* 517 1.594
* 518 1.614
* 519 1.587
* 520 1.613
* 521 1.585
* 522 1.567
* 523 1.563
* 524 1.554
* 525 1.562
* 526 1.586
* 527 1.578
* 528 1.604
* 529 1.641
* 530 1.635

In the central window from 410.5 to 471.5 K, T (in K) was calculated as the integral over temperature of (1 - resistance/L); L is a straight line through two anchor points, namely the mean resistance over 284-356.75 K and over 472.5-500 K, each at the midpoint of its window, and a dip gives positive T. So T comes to 4.5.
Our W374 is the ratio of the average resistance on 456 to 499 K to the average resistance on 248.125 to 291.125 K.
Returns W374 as 0.80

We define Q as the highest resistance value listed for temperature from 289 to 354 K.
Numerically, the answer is 2.082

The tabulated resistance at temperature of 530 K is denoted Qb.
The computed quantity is 1.635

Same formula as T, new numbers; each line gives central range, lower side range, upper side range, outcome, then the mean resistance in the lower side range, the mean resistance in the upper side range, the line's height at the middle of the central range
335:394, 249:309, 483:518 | 0.75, 1.92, 1.58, 1.79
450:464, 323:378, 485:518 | 1.85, 1.76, 1.58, 1.64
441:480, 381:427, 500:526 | 3.91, 1.7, 1.58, 1.64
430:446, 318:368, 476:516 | 0.65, 1.77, 1.57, 1.65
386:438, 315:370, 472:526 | 0.81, 1.78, 1.57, 1.69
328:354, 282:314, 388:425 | 1.02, 1.96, 1.69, 1.85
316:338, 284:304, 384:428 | 0.51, 1.93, 1.68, 1.85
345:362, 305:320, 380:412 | 1.24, 2.02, 1.74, 1.88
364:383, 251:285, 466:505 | -0.56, 1.91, 1.55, 1.74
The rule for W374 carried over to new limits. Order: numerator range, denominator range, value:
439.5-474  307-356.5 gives 0.80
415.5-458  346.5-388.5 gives 0.87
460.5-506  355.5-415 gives 0.88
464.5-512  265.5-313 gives 0.79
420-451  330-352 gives 0.87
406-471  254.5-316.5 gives 0.79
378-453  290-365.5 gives 0.89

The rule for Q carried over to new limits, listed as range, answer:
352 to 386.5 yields 1.844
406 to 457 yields 1.747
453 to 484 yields 1.557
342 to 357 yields 1.827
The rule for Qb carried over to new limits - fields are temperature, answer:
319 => 1.92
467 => 1.414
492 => 1.615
